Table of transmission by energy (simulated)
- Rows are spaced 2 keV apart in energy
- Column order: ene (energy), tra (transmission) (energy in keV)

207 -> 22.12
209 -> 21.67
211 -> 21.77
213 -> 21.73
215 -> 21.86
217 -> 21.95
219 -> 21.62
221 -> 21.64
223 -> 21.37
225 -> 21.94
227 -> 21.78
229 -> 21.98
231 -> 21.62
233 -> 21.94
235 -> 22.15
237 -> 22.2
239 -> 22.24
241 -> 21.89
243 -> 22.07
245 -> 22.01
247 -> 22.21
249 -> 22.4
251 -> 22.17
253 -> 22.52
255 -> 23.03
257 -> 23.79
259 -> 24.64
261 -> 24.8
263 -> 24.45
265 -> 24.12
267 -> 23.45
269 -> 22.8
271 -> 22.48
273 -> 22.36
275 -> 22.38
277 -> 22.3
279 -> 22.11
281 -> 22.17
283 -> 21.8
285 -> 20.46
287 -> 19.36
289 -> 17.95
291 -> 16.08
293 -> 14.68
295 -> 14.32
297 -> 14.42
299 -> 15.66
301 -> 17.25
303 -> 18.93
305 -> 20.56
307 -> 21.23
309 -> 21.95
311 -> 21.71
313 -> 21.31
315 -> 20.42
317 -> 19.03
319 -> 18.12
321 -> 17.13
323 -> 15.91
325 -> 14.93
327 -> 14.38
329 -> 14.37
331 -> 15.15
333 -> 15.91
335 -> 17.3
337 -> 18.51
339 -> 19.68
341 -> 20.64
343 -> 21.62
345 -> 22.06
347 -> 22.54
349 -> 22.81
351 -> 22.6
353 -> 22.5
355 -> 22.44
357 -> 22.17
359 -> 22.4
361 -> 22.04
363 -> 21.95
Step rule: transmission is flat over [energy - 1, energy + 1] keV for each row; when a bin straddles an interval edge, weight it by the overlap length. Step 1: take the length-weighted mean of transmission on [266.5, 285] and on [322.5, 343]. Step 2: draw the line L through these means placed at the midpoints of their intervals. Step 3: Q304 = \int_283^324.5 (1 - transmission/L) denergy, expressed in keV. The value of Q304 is 2.6 keV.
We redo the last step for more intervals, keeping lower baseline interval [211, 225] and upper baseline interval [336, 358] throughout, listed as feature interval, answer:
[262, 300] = 2.6 keV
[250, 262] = -1.0 keV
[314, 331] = 3.9 keV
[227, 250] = -0.4 keV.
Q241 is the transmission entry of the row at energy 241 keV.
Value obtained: 21.89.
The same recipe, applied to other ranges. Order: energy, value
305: 20.56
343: 21.62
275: 22.38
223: 21.37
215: 21.86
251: 22.17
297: 14.42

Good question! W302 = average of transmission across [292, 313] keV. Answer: 18.2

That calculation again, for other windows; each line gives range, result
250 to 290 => 22.5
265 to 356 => 19.5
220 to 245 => 21.9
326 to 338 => 15.9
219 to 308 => 21.2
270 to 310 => 19.4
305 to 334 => 18.1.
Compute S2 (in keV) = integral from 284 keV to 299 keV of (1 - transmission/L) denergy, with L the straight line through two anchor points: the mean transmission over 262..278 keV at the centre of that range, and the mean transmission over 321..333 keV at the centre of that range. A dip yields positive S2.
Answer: 2.58 keV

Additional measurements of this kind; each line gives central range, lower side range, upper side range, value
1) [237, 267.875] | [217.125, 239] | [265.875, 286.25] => -1.4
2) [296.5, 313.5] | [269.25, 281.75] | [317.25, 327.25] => -0.7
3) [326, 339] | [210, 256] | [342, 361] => 3.5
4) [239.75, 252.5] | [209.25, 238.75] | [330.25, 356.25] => -0.3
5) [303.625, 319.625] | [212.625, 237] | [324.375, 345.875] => -1.7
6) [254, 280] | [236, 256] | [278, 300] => -3.9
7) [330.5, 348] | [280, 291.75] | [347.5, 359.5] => 2.0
